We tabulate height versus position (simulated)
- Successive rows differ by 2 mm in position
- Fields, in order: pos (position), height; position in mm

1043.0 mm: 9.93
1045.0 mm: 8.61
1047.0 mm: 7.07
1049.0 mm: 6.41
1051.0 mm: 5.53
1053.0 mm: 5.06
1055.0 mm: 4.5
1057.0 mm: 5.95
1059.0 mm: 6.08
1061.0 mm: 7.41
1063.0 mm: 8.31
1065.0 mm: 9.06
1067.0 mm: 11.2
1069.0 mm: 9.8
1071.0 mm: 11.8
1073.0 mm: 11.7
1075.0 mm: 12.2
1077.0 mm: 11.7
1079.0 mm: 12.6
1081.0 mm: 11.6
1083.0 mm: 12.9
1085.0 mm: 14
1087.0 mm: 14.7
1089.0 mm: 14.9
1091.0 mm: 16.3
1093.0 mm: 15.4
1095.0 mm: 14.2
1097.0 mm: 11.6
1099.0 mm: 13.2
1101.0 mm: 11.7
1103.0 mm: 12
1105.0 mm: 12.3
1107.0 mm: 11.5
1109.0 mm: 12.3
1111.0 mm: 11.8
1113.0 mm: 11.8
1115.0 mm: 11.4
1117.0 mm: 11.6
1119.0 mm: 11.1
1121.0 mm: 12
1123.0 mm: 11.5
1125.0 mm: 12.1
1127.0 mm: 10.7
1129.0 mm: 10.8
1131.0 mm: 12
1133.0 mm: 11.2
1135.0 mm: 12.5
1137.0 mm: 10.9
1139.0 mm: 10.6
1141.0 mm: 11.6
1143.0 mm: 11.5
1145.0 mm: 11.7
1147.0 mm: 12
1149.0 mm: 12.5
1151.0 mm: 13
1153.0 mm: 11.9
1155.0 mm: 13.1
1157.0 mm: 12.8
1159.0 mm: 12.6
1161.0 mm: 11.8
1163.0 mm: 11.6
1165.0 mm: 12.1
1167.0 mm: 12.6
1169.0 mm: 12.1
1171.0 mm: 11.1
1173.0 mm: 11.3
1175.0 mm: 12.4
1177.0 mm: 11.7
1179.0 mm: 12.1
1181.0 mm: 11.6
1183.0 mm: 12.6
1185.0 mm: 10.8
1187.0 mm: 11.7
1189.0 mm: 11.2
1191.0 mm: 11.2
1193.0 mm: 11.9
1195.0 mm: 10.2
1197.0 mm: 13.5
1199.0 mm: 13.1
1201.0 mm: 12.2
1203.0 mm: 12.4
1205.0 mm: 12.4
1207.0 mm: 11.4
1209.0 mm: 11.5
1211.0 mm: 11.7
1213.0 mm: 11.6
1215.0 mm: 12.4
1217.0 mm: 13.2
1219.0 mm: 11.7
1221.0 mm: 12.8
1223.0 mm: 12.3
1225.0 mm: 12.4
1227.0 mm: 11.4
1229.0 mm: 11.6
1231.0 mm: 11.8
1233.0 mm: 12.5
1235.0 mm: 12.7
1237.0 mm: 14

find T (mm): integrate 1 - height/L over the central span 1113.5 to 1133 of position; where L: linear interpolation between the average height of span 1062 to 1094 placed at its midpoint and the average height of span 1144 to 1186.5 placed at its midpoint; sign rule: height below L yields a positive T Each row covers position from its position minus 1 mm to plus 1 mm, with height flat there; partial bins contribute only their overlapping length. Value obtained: 1.21 mm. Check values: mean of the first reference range 12.4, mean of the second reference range 12.1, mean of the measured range 11.5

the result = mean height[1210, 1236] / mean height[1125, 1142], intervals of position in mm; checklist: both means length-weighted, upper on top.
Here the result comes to 1.07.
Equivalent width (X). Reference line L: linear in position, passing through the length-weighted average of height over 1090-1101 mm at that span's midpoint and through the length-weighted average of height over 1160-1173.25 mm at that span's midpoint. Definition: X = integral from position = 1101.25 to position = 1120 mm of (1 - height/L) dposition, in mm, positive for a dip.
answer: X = 2.40 mm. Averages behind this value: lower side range 13.9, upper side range 11.8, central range 11.8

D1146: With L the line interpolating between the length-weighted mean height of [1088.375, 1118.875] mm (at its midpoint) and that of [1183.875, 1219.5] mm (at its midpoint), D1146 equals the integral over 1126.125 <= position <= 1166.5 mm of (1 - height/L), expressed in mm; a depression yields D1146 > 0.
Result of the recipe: 1.6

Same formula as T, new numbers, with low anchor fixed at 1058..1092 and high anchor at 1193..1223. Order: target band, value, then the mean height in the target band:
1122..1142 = 0.70 mm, 11.4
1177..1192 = 0.54 mm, 11.6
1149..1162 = -0.68 mm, 12.5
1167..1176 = 0.12 mm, 11.8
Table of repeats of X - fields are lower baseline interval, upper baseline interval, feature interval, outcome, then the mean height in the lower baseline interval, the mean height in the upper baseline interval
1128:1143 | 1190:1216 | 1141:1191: -1.4 mm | 11.4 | 12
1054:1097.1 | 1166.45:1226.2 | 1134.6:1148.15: 0.2 mm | 11.3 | 12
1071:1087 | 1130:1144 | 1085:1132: -2.0 mm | 12.5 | 11.5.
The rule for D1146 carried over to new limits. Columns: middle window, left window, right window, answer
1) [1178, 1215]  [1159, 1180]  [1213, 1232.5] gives 0.56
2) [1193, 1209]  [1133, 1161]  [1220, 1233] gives -0.07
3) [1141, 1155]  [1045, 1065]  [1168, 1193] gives -2.45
